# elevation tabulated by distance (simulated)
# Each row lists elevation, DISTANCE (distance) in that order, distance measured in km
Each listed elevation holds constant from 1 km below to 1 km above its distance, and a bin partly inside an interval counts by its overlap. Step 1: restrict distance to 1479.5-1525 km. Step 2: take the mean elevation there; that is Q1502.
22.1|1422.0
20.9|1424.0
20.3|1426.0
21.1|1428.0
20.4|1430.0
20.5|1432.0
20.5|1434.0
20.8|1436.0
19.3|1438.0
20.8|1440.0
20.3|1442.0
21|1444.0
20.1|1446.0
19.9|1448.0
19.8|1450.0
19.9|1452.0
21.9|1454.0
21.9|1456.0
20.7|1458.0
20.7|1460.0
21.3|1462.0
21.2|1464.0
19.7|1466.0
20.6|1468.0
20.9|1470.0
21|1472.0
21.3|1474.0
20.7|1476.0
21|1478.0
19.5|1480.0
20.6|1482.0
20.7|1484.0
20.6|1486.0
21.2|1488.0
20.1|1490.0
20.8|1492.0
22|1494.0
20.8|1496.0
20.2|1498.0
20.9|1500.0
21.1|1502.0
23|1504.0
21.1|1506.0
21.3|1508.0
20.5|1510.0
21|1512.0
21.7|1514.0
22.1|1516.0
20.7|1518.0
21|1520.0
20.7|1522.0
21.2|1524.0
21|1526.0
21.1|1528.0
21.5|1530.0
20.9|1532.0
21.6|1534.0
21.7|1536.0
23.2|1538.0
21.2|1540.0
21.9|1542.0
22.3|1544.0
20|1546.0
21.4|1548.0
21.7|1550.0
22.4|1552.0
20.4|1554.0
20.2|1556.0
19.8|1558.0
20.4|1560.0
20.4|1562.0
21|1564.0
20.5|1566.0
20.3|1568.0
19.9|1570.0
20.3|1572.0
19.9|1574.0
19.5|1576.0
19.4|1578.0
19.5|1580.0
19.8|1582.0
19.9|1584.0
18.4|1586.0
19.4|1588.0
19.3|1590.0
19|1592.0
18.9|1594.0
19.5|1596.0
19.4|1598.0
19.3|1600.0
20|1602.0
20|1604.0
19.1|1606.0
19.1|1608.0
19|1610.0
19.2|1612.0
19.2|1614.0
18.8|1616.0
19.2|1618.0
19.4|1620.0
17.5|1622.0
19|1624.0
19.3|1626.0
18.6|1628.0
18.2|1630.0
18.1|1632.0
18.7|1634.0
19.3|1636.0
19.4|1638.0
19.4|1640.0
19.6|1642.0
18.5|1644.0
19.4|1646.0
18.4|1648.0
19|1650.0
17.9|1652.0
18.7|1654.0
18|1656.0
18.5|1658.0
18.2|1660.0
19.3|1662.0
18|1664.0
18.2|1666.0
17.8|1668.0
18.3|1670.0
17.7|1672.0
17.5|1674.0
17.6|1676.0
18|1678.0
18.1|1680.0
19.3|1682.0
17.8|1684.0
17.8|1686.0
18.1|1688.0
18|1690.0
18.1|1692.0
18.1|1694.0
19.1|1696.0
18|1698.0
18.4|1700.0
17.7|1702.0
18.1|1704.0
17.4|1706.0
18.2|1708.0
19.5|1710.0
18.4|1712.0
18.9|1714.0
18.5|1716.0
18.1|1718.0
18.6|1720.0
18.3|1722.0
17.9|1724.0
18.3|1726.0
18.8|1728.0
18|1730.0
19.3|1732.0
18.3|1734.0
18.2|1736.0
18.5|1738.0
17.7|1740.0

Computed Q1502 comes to 21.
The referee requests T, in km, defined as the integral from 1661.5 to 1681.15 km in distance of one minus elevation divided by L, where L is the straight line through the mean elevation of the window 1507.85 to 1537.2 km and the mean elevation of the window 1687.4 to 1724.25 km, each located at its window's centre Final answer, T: 0.9 km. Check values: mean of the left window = 21.2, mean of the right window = 18.3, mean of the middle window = 18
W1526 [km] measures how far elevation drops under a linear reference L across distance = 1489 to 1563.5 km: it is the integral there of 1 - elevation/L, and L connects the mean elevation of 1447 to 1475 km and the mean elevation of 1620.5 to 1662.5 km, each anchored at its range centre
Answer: -4.3 km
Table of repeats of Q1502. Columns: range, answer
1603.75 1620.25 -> 19.2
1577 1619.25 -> 19.3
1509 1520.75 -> 21.2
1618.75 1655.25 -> 18.8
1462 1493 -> 20.7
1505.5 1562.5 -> 21.2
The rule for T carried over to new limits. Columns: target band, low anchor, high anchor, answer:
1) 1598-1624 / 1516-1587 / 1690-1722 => 0.86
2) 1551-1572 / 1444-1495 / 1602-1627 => -0.87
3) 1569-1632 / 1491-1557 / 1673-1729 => 2.31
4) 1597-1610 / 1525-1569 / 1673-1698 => 0.30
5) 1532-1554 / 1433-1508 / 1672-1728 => -1.86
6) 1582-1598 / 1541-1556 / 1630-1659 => 0.78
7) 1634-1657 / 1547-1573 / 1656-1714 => 0.14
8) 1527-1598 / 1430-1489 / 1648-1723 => -3.29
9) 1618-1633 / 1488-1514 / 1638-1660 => 0.39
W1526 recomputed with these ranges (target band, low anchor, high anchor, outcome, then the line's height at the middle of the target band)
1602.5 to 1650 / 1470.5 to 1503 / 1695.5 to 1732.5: 0.78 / 19.3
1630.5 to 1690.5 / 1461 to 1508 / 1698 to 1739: 1.80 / 19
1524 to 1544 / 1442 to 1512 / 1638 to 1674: -1.49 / 20.1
